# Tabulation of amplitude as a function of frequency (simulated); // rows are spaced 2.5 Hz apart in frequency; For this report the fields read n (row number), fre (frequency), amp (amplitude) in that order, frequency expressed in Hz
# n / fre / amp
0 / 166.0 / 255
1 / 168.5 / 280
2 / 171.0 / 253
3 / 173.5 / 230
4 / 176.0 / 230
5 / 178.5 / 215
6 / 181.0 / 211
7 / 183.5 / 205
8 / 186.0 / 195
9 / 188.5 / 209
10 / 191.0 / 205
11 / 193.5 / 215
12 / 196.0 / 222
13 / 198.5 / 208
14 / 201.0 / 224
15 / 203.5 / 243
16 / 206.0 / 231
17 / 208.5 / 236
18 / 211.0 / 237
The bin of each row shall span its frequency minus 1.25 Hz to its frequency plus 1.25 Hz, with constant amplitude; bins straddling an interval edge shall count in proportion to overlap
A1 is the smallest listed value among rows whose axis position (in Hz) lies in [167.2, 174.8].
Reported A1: 230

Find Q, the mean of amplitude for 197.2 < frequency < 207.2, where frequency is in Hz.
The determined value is 226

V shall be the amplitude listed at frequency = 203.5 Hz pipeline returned 243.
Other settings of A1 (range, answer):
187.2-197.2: 205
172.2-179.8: 215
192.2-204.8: 208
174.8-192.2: 195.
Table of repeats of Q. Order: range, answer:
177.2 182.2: 213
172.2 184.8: 218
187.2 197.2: 213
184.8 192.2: 203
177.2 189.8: 207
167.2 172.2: 267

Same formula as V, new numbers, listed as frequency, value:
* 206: 231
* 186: 195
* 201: 224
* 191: 205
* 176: 230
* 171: 253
